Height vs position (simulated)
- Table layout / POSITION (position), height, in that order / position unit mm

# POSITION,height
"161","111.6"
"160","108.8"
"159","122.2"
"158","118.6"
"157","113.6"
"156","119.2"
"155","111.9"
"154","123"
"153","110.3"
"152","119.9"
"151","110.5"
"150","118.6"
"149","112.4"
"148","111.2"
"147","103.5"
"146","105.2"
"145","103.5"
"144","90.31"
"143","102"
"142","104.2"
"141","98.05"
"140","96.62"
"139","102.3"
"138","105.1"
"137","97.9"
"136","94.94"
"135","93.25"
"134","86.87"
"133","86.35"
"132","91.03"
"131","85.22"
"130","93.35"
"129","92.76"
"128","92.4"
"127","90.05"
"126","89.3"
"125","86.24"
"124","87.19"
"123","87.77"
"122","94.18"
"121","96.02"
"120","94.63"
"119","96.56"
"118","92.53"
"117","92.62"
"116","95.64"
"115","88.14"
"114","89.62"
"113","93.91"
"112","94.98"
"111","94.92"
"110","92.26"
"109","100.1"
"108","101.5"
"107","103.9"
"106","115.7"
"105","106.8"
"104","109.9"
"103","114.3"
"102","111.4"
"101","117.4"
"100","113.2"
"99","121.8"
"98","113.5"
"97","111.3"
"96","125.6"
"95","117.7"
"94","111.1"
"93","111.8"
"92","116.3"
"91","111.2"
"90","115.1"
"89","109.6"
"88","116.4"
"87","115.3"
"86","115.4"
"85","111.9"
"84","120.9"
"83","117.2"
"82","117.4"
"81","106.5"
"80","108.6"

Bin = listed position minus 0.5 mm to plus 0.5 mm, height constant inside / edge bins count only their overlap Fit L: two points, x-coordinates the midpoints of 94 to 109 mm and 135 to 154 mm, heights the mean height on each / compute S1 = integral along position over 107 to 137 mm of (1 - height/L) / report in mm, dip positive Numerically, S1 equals 4.5 mm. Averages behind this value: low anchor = 113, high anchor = 105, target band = 92.5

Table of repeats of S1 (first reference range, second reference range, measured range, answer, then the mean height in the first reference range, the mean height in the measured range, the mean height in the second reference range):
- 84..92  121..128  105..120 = 0.2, 114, 96.9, 89.8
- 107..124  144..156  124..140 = 1.6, 94.2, 92.4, 111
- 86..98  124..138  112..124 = 0.8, 115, 92.7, 91.1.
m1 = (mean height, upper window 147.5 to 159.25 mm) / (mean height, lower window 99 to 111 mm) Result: 1.07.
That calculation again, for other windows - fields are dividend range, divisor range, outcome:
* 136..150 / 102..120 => 1.04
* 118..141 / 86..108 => 0.82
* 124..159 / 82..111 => 0.91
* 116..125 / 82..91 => 0.80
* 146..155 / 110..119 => 1.22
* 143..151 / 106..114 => 1.09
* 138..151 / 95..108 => 0.92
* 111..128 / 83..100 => 0.80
